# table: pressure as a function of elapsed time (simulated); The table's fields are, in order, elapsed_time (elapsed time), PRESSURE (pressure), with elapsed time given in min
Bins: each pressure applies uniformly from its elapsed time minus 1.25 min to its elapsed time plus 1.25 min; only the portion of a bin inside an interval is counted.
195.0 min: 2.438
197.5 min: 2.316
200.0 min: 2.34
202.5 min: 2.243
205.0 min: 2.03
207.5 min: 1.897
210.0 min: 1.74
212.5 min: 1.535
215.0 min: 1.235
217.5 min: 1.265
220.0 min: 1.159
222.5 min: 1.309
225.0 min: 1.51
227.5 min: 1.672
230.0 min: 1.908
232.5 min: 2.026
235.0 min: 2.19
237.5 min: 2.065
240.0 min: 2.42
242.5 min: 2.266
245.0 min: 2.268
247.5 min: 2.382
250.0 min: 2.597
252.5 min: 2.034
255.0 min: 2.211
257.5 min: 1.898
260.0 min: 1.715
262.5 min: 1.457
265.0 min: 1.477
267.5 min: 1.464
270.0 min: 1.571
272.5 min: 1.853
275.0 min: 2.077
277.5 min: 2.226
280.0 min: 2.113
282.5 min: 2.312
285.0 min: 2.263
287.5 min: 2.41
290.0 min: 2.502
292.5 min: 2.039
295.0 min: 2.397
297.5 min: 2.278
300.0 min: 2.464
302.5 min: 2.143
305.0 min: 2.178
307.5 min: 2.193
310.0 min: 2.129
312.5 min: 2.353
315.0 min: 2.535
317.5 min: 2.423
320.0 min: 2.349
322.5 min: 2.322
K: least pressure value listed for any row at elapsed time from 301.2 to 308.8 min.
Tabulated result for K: 2.143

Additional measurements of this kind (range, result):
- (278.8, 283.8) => 2.113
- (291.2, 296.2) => 2.039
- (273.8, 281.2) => 2.077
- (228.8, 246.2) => 1.908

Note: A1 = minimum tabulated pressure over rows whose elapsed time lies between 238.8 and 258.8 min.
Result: 1.898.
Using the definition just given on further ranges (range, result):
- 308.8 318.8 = 2.129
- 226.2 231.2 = 1.672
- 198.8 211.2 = 1.74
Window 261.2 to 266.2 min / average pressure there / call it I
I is 1.47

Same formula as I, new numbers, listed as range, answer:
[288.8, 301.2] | 2.33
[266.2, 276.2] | 1.74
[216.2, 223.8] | 1.25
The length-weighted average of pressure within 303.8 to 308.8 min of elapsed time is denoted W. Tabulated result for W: 2.19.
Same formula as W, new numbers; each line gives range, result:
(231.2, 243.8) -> 2.19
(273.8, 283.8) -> 2.18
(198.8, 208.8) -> 2.12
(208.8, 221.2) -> 1.39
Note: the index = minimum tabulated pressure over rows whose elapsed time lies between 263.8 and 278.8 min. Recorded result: 1.464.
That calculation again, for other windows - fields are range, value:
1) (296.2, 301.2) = 2.278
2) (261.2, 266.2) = 1.457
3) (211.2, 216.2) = 1.235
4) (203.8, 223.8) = 1.159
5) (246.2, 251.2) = 2.382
